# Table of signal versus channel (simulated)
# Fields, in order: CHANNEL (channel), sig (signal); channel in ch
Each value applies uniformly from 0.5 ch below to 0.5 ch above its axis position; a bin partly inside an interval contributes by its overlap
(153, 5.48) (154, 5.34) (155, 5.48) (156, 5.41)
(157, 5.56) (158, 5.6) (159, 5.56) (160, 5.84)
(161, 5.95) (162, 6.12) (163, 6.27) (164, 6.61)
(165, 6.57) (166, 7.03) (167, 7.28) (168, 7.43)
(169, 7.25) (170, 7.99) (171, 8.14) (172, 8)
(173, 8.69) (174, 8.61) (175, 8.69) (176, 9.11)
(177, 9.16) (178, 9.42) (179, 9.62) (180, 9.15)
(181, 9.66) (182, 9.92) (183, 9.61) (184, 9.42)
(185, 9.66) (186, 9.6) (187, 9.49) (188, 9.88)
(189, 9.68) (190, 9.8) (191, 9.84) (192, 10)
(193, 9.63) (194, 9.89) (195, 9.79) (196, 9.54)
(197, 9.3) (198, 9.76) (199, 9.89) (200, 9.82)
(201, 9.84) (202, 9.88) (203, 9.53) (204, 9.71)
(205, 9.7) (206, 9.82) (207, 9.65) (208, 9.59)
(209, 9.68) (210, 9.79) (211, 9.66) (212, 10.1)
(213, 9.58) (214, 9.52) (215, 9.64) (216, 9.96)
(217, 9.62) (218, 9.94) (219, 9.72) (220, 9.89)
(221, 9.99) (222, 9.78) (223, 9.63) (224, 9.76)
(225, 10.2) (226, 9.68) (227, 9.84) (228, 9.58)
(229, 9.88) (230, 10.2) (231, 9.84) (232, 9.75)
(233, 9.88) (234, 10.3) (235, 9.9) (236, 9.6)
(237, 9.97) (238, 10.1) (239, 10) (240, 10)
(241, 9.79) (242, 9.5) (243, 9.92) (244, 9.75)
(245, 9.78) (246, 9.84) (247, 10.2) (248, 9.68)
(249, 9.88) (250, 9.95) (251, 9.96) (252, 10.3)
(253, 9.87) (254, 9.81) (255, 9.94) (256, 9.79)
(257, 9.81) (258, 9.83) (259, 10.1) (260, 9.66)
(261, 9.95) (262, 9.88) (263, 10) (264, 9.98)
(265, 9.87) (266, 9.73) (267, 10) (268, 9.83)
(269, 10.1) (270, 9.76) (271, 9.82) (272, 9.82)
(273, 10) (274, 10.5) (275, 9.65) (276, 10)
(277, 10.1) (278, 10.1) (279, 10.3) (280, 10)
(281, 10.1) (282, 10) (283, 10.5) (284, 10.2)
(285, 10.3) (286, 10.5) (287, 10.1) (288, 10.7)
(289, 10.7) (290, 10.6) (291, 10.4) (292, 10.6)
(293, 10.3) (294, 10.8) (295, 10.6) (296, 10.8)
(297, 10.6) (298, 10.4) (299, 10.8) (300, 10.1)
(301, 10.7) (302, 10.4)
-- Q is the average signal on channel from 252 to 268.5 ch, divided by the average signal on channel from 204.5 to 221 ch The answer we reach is 1.0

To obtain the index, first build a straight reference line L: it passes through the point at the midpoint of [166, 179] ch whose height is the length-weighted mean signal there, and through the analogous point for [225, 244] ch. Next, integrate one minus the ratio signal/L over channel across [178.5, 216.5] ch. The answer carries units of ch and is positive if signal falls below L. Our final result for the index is -3.2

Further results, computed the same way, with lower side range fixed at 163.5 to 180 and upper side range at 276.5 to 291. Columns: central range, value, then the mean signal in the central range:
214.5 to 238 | -1.7 ch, 9.86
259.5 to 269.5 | 0.0 ch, 9.9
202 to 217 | -1.4 ch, 9.71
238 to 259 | -0.6 ch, 9.89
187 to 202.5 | -2.1 ch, 9.76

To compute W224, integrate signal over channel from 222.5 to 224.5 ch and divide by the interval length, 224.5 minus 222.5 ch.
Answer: 9.7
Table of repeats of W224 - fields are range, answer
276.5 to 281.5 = 10.1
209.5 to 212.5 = 9.85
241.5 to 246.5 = 9.76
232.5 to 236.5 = 9.92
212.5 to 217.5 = 9.66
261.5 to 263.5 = 9.94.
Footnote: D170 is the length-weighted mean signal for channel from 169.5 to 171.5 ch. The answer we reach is 8.07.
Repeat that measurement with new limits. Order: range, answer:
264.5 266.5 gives 9.8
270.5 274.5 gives 10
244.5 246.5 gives 9.81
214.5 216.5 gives 9.8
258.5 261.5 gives 9.9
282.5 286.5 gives 10.4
